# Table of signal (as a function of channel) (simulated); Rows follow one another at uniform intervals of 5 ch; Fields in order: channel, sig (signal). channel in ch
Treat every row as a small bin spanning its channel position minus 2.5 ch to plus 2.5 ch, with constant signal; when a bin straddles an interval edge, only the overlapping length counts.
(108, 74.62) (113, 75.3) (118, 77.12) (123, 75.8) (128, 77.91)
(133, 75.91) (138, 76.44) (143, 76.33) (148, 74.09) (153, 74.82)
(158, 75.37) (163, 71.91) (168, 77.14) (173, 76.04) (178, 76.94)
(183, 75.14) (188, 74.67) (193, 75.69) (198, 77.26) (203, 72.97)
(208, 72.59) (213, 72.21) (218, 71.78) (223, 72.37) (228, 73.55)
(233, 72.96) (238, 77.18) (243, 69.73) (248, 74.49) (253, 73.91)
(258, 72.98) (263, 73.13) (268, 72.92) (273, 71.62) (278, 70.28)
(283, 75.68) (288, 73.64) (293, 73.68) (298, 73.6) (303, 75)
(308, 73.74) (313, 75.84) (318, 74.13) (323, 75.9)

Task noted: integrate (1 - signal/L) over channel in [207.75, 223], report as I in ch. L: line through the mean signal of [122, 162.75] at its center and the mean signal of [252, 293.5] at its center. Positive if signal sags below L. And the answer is 0.4 ch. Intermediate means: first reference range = 75.6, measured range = 72.2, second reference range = 73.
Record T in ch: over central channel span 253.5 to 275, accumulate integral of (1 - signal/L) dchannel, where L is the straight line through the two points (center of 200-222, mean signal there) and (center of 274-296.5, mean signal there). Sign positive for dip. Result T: 0.1 ch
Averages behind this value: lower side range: 72.5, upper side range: 73.2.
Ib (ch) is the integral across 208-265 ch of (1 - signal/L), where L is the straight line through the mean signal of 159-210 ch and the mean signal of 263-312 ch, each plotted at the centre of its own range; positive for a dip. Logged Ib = 0.87 ch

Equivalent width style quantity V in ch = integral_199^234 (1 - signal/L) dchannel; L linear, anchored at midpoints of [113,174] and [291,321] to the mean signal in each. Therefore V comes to 1.1 ch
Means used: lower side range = 75.7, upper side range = 74.4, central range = 72.8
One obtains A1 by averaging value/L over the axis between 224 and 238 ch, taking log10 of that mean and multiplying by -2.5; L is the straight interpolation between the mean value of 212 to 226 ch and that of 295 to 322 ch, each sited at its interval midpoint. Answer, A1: -0.02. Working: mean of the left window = 72.2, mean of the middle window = 73.9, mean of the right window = 74.5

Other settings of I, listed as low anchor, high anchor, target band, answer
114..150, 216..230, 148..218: -0.5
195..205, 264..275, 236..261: -0.1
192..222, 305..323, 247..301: 0.8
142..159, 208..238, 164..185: -0.5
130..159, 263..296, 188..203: -0.2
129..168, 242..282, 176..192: -0.2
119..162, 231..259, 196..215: 0.2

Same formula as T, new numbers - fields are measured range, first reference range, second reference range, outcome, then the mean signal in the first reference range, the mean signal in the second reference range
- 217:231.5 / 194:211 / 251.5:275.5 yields 0.2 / 74.3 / 72.9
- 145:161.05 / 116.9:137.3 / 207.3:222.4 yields 0.1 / 76.6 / 72.2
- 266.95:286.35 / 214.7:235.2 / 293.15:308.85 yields 0.3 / 72.6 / 74.1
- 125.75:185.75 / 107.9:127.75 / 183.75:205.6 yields 0.0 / 76.1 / 75.1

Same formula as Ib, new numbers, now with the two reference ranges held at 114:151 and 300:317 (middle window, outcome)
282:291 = 0.1 ch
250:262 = 0.3 ch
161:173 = 0.1 ch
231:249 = 0.4 ch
